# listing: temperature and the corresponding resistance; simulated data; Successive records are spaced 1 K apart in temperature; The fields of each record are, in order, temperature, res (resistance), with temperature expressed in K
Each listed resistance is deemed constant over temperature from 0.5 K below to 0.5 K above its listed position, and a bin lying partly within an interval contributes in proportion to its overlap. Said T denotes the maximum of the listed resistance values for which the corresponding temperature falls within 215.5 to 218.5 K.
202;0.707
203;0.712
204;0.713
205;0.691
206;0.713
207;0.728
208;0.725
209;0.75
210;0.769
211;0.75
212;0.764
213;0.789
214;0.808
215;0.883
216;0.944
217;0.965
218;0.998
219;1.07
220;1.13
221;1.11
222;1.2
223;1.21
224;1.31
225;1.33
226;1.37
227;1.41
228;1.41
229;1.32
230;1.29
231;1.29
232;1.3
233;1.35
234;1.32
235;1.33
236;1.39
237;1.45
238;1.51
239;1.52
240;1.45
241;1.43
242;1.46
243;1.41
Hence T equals 0.998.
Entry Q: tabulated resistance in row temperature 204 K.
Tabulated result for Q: 0.713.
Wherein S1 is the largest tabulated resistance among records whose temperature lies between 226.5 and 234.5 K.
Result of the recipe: 1.41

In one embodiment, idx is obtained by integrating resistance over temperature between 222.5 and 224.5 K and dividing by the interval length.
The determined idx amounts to 1.26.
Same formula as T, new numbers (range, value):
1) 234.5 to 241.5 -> 1.52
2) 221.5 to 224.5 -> 1.31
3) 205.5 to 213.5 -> 0.789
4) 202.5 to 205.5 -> 0.713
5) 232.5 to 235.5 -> 1.35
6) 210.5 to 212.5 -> 0.764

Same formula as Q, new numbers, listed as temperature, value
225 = 1.33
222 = 1.2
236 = 1.39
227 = 1.41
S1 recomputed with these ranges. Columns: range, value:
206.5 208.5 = 0.728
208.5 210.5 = 0.769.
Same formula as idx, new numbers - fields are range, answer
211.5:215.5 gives 0.811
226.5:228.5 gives 1.41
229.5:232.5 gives 1.29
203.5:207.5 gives 0.711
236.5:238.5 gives 1.48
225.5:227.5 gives 1.39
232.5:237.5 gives 1.37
